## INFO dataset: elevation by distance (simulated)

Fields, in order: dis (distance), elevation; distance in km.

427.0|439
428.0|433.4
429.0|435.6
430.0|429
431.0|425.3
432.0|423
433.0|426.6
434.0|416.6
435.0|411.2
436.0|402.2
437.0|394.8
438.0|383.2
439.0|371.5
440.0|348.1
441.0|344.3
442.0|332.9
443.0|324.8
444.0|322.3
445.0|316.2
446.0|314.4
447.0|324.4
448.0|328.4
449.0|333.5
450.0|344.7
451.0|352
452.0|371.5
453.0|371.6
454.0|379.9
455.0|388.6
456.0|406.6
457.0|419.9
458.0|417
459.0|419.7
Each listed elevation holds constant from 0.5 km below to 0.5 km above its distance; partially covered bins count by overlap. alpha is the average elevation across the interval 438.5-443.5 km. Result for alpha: 344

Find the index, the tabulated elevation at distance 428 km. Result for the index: 433.4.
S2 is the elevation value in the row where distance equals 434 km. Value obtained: 416.6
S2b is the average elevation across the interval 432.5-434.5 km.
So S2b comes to 422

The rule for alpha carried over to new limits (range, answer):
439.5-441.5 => 346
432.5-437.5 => 410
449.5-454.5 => 364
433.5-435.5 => 414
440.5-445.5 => 328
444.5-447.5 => 318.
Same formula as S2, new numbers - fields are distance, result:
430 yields 429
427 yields 439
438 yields 383.2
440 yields 348.1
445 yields 316.2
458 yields 417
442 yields 332.9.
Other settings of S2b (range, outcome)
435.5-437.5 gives 398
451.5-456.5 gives 384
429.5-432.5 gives 426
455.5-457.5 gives 413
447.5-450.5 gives 336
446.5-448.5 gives 326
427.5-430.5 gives 433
